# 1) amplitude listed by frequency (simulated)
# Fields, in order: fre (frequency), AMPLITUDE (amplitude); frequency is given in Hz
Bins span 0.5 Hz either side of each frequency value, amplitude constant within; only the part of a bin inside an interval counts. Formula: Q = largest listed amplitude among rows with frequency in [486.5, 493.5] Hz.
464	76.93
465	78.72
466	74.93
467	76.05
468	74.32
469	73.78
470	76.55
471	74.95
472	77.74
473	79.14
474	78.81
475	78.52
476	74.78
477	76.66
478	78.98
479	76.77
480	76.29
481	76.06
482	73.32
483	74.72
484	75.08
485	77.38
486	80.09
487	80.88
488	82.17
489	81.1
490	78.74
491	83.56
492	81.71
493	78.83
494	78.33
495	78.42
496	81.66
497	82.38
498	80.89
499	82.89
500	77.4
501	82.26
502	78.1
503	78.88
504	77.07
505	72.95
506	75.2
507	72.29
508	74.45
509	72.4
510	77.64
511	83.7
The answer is 83.56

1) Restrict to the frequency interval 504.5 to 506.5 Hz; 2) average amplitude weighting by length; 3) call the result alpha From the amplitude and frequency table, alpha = 74.1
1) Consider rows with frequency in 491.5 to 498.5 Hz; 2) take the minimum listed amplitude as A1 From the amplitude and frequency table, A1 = 78.33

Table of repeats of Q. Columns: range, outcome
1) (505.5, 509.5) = 75.2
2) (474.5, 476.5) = 78.52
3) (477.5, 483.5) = 78.98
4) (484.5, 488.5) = 82.17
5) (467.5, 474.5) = 79.14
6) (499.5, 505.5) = 82.26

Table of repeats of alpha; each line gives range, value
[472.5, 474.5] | 79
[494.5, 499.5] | 81.2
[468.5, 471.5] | 75.1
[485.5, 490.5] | 80.6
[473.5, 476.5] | 77.4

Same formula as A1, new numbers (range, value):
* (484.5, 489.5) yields 77.38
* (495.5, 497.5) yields 81.66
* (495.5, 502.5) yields 77.4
